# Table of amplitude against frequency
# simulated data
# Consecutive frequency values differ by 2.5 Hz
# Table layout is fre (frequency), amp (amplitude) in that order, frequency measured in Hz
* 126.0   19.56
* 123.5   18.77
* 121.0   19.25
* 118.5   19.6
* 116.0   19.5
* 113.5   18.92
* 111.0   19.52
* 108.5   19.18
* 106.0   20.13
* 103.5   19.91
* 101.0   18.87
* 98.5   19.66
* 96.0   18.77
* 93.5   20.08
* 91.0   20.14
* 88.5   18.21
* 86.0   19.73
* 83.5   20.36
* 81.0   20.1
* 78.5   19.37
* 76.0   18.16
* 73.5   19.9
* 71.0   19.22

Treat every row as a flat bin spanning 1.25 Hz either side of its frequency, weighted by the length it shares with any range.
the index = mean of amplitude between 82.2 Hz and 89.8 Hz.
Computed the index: 19.4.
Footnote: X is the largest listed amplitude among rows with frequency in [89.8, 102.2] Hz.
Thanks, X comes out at 20.14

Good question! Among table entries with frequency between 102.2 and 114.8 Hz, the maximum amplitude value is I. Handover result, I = 20.13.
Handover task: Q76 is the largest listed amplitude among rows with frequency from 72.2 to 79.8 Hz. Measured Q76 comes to 19.9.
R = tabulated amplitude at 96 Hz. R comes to 18.77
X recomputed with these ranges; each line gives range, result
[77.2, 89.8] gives 20.36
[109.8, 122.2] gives 19.6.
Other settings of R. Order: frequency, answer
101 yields 18.87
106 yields 20.13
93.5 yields 20.08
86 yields 19.73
